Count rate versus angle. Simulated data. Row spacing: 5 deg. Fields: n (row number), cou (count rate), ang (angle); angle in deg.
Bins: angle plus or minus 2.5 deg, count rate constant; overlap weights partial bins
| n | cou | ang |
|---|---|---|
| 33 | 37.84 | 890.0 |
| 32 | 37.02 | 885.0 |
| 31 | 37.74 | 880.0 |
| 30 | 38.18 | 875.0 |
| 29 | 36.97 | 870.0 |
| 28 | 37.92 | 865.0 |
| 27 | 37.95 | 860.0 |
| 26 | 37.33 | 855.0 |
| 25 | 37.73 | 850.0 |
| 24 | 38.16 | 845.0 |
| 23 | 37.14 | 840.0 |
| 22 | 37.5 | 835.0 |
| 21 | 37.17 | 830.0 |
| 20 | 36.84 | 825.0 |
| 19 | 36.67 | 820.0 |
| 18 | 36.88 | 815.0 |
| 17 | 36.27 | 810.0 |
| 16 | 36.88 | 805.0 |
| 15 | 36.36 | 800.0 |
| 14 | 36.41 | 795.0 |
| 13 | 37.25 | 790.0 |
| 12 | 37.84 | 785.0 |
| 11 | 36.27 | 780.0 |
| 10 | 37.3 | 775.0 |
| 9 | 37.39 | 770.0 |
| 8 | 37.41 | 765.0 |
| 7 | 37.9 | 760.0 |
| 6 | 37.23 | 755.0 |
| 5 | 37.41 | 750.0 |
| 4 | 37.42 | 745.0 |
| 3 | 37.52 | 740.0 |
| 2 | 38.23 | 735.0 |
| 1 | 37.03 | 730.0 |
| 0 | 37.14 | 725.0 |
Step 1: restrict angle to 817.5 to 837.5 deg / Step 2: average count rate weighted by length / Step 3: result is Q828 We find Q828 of 37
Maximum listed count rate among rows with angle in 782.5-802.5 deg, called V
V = 37.84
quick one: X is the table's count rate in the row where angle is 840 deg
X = 37.14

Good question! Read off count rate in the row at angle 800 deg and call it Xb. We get 36.36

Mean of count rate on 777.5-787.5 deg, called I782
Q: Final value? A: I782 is 37.1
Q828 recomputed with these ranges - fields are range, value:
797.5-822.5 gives 36.6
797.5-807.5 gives 36.6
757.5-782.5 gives 37.3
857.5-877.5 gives 37.8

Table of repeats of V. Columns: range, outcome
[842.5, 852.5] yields 38.16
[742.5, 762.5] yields 37.9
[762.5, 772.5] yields 37.41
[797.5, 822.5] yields 36.88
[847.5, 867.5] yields 37.95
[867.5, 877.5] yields 38.18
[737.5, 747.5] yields 37.52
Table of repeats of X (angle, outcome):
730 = 37.03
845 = 38.16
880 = 37.74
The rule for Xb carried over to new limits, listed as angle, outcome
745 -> 37.42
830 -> 37.17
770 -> 37.39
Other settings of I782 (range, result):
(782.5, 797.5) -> 37.2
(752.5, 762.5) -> 37.6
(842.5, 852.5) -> 37.9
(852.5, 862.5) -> 37.6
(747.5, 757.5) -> 37.3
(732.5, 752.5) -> 37.6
